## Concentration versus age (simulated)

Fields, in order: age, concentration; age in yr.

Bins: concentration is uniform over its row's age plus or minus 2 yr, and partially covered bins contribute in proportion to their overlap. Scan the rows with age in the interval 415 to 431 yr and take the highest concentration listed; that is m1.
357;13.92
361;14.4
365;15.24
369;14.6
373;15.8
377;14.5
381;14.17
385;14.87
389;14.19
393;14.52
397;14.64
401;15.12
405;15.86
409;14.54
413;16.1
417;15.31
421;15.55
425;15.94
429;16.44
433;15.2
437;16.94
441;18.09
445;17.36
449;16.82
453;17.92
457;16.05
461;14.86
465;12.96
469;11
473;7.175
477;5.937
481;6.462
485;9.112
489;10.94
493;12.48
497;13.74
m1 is 16.44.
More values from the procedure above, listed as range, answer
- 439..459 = 18.09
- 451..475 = 17.92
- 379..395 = 14.87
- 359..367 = 15.24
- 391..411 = 15.86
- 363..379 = 15.8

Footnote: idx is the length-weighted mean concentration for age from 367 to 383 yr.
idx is 14.8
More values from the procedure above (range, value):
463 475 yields 10.4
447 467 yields 15.7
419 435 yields 15.8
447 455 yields 17.4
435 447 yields 17.5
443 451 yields 17.1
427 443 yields 16.7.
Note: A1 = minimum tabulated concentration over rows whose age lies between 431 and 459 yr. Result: 15.2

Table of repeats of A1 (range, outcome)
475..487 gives 5.937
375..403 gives 14.17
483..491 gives 9.112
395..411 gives 14.54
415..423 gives 15.31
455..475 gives 7.175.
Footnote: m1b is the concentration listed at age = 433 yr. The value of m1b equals 15.2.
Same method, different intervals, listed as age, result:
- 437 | 16.94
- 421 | 15.55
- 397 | 14.64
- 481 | 6.462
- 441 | 18.09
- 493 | 12.48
